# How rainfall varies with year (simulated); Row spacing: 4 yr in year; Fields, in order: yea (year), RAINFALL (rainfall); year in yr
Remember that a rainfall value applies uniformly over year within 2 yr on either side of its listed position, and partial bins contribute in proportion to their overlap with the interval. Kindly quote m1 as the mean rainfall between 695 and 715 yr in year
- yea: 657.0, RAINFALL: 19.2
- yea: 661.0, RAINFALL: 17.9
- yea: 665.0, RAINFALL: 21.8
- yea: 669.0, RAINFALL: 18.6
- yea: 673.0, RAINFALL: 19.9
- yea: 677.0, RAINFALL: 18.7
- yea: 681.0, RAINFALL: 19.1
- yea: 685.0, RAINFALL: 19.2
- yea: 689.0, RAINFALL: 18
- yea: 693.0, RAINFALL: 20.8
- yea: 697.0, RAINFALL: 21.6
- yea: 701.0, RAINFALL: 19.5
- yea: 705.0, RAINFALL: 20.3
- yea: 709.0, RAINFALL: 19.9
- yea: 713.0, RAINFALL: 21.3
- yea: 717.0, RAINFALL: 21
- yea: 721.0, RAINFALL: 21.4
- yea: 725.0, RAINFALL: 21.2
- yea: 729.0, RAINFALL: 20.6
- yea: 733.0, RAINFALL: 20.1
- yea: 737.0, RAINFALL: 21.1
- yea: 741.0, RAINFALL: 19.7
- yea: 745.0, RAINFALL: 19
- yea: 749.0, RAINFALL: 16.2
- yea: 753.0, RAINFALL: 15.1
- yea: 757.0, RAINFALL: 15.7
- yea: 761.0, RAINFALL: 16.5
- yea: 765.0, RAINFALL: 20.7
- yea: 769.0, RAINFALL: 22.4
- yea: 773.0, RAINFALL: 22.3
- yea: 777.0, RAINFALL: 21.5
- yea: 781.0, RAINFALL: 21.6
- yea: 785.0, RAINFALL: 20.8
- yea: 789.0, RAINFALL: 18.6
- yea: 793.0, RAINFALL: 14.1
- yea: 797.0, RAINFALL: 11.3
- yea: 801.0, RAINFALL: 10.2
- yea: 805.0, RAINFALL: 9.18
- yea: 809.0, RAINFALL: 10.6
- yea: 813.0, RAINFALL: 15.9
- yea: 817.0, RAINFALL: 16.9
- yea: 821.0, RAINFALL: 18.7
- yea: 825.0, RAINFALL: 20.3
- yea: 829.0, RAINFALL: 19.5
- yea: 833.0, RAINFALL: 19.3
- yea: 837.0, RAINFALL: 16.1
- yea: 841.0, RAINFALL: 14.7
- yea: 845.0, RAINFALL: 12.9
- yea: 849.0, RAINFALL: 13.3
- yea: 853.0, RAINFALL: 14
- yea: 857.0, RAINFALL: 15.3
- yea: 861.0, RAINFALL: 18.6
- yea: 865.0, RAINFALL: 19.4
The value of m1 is 20.5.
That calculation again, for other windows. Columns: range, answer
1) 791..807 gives 11.2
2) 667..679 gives 19.1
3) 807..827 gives 16.5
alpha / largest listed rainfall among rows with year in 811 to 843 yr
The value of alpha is 20.3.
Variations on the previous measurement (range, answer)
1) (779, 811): 21.6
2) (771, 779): 22.3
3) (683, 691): 19.2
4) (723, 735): 21.2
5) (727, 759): 21.1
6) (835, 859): 16.1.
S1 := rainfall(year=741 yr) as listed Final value 19.7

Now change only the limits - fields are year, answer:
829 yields 19.5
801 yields 10.2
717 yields 21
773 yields 22.3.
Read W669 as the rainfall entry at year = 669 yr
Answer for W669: 18.6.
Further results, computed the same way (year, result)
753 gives 15.1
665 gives 21.8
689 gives 18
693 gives 20.8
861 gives 18.6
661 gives 17.9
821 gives 18.7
